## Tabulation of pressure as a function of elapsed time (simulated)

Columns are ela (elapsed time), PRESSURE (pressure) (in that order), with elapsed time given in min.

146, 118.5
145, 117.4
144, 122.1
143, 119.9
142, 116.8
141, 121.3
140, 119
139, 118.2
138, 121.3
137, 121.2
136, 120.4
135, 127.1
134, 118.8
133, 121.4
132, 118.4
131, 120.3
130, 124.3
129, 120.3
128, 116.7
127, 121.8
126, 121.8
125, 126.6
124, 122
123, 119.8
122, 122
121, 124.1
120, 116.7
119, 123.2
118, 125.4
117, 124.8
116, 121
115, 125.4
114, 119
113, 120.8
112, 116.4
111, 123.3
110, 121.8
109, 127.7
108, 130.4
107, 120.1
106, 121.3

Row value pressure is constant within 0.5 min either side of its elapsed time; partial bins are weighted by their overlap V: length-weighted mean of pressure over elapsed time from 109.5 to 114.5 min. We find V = 120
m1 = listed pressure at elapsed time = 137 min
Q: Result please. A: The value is 121.2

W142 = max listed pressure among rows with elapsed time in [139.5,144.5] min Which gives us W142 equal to 122.1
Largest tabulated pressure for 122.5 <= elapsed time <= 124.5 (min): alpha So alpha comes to 122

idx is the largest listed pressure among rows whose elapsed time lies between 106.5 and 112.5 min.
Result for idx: 130.4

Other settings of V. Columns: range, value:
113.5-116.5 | 122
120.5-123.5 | 122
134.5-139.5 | 122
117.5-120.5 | 122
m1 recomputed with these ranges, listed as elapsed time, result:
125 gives 126.6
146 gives 118.5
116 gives 121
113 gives 120.8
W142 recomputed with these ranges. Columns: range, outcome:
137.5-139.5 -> 121.3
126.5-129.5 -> 121.8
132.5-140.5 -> 127.1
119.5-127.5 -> 126.6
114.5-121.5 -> 125.4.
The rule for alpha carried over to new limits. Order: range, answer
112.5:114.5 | 120.8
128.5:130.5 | 124.3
